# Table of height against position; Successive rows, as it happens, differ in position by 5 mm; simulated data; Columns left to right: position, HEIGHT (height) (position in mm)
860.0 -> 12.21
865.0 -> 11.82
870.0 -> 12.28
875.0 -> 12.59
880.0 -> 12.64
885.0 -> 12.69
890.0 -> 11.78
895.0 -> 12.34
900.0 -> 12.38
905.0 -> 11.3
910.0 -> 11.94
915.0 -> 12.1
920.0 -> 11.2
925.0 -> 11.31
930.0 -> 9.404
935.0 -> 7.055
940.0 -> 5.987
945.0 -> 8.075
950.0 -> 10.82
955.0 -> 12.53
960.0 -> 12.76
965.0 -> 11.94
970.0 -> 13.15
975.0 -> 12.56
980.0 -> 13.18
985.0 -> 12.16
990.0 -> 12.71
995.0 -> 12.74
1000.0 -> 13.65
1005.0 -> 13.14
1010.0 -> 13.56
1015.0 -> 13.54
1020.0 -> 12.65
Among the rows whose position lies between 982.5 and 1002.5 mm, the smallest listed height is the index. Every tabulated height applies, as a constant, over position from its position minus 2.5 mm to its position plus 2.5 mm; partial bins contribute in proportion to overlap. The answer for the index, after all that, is 12.16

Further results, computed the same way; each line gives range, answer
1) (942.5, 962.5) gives 8.075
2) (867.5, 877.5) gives 12.28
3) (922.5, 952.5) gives 5.987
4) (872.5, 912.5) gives 11.3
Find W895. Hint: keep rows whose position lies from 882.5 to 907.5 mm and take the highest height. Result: 12.69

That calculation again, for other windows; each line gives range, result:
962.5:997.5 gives 13.18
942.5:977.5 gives 13.15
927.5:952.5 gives 10.82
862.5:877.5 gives 12.59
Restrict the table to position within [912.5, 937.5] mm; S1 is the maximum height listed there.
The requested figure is 12.1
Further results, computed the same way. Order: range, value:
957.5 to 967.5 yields 12.76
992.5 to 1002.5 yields 13.65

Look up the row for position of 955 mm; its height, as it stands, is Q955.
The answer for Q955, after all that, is 12.53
